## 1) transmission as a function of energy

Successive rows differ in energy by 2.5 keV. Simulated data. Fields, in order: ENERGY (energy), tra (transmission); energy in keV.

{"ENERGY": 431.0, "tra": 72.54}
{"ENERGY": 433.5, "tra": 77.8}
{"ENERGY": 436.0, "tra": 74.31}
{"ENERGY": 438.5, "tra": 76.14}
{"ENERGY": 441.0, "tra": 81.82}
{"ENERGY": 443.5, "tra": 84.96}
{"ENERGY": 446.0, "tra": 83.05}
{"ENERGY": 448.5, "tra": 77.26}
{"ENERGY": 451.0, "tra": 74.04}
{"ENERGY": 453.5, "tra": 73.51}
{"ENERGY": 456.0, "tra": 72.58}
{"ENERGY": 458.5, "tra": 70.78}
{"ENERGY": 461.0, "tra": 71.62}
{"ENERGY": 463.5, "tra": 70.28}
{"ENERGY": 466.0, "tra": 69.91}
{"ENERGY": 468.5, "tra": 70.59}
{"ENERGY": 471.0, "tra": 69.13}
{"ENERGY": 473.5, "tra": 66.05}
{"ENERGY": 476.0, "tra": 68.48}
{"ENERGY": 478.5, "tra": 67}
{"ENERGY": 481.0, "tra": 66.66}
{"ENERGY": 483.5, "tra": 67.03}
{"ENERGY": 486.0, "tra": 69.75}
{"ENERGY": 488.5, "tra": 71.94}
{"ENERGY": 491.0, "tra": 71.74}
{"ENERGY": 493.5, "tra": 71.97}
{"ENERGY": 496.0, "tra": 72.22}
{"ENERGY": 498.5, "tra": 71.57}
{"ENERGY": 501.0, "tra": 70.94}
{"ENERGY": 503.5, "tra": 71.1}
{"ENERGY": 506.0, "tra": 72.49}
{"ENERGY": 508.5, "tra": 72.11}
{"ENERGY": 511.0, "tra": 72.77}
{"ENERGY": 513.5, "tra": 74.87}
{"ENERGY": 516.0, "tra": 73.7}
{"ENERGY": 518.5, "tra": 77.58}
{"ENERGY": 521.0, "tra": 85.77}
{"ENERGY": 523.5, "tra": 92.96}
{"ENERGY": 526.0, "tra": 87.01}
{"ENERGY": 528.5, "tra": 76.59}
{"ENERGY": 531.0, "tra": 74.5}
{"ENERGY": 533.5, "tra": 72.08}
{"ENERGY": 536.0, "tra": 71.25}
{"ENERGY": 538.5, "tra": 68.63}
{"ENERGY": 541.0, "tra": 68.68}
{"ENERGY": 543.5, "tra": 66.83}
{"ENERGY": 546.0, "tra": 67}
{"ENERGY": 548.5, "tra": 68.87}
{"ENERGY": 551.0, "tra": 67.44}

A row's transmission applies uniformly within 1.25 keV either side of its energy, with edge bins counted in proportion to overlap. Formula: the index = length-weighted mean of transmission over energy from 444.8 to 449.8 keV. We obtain 80.1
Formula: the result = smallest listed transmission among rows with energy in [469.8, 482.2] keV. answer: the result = 66.05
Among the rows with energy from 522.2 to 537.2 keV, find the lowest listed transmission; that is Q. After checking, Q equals 71.25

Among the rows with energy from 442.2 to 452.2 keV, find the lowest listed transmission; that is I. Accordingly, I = 74.04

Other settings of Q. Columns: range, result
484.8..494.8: 69.75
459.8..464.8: 70.28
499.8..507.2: 70.94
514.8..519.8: 73.7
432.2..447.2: 74.31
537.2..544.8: 66.83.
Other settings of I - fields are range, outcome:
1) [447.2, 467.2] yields 69.91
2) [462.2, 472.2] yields 69.13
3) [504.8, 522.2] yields 72.11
